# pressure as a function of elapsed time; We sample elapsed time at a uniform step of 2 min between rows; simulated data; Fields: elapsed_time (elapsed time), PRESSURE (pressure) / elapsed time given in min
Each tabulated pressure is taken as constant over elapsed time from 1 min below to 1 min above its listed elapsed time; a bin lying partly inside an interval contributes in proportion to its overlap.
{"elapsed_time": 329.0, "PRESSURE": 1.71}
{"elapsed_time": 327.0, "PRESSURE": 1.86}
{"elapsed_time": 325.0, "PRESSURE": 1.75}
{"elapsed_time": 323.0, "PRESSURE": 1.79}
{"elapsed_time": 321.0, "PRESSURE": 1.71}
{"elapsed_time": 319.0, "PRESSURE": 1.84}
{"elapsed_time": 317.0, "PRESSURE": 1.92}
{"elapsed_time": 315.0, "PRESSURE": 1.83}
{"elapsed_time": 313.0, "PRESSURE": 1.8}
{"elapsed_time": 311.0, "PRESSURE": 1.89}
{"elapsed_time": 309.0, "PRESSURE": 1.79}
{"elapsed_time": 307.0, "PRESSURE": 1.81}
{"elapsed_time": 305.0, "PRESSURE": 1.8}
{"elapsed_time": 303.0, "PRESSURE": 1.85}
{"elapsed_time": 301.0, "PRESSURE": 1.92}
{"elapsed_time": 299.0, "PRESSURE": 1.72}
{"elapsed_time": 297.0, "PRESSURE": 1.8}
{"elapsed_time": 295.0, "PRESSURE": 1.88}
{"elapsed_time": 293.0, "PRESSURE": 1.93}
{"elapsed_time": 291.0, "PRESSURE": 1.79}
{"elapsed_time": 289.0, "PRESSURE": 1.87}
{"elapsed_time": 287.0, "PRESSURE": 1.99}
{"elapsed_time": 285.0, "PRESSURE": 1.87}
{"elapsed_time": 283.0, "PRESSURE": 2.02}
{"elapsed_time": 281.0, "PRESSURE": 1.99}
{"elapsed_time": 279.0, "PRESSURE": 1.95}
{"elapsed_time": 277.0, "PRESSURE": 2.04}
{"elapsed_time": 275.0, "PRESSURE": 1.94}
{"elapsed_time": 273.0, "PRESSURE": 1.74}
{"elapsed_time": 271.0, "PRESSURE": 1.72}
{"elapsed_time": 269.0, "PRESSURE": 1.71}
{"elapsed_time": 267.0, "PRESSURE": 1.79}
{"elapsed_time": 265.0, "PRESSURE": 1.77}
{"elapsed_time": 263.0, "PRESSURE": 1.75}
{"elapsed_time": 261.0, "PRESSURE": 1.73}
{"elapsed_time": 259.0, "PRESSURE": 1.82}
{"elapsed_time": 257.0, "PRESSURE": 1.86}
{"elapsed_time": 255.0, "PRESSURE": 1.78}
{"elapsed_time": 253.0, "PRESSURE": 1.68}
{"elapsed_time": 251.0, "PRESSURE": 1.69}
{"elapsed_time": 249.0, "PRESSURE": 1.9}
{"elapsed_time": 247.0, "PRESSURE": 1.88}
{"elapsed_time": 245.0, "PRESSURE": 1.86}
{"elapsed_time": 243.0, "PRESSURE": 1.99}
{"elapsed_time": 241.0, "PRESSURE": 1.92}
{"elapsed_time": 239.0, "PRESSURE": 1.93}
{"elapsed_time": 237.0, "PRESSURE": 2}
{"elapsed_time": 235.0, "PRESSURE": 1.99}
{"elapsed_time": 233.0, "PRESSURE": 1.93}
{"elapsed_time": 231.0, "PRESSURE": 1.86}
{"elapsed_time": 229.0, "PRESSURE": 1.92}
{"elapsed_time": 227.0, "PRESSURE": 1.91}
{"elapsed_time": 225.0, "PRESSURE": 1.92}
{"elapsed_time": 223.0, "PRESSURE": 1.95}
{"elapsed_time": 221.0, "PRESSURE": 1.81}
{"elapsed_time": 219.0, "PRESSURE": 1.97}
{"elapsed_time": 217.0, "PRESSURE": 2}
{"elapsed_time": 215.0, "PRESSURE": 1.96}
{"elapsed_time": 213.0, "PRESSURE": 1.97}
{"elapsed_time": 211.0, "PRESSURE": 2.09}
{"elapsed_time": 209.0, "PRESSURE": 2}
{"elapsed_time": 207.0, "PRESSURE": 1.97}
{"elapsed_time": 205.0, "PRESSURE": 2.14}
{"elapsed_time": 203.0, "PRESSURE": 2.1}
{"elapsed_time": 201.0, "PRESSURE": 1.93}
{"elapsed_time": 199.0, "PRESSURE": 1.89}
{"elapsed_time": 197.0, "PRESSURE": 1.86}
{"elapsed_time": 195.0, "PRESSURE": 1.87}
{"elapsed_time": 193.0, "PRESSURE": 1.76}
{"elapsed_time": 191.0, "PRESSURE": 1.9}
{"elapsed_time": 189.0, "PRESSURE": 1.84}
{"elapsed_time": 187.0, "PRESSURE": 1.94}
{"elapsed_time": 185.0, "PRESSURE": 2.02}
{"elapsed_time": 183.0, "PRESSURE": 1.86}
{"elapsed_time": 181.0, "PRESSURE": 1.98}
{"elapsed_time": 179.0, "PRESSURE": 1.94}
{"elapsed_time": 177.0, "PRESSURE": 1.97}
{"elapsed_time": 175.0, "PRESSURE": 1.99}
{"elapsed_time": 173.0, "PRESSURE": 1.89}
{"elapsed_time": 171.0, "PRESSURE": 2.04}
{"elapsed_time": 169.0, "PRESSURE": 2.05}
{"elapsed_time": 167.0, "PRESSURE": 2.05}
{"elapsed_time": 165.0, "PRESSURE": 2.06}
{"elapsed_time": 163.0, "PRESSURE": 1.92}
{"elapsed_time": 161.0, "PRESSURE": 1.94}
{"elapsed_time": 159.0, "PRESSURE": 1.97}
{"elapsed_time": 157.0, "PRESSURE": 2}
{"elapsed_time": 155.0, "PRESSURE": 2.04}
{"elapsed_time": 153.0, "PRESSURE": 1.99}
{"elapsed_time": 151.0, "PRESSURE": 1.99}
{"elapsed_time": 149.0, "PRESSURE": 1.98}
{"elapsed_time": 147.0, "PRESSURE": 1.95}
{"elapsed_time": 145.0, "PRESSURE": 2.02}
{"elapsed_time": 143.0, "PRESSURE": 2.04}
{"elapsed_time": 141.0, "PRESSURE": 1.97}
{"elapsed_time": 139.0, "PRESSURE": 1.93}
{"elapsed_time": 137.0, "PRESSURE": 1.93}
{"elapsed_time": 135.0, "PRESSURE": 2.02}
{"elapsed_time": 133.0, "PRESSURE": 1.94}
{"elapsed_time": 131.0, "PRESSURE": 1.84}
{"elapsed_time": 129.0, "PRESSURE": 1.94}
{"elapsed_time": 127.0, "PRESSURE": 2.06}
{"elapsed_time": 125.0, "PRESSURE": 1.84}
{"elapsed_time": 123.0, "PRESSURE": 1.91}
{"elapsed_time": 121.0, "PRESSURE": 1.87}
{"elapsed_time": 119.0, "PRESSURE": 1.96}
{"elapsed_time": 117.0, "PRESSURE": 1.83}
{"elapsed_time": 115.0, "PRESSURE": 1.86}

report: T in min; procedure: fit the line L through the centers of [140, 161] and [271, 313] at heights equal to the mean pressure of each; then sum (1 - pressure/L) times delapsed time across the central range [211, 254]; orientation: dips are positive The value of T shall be 0.29 min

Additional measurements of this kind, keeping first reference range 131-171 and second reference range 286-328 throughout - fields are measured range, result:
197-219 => -0.7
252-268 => 0.9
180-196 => 0.4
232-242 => -0.3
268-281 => 0.0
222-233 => 0.0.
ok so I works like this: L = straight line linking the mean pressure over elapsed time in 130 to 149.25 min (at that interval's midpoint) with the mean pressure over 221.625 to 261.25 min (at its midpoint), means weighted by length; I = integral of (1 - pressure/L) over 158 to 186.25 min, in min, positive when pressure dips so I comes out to -0.6 min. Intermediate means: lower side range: 1.96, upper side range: 1.88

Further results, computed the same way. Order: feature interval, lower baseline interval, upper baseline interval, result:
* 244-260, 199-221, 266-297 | 1.0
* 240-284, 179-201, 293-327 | 0.2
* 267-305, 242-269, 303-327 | -1.3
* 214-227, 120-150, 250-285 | -0.5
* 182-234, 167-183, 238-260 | -0.5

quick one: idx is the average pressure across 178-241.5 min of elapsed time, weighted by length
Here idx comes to 1.94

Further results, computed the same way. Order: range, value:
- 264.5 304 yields 1.87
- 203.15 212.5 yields 2.05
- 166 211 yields 1.96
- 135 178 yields 1.99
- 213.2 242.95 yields 1.94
